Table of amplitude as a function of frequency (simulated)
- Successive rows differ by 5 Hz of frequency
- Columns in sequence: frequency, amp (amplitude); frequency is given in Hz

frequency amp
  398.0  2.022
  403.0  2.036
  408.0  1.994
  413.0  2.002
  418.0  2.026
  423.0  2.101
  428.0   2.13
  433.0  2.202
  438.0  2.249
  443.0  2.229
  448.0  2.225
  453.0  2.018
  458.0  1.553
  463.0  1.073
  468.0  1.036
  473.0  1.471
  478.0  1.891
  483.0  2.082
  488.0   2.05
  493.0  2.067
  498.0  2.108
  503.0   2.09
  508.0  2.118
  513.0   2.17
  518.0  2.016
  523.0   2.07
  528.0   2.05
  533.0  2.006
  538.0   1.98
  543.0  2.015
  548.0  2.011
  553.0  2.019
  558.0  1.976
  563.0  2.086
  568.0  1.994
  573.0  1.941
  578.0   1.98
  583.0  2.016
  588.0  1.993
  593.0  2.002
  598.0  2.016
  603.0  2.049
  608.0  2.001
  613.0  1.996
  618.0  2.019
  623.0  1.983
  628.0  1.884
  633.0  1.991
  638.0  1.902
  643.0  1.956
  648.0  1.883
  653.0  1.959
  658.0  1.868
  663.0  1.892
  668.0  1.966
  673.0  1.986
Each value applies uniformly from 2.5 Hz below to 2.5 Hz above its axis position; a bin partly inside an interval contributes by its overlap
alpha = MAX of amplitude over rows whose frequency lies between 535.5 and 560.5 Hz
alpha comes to 2.019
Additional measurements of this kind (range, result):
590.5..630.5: 2.049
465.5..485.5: 2.082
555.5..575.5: 2.086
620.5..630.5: 1.983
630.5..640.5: 1.991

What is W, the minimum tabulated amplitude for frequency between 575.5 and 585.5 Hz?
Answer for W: 1.98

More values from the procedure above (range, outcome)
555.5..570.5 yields 1.976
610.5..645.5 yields 1.884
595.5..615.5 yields 1.996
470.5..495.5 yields 1.471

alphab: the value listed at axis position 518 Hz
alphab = 2.016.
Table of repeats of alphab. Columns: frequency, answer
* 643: 1.956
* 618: 2.019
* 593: 2.002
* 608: 2.001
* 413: 2.002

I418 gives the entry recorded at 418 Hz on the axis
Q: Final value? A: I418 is 2.026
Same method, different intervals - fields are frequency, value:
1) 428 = 2.13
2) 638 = 1.902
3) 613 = 1.996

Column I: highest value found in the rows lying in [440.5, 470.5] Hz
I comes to 2.229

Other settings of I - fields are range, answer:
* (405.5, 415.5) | 2.002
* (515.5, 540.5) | 2.07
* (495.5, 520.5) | 2.17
